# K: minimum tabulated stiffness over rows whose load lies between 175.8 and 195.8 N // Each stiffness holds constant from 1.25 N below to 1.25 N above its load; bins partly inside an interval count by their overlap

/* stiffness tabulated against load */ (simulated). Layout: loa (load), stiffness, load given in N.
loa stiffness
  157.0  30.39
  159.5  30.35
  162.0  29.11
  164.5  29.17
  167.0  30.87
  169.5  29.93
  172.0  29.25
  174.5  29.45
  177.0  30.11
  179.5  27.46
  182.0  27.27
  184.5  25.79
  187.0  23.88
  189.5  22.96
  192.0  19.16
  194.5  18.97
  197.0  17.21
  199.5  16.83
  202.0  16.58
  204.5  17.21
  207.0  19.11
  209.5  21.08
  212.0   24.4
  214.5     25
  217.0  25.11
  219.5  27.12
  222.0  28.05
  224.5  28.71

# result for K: 18.97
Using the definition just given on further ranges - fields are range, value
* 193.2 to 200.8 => 16.83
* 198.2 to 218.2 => 16.58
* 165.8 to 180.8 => 27.46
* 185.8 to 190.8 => 22.96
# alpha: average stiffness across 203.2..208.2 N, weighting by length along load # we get 18.1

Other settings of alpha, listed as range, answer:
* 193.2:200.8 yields 17.7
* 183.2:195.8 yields 22.2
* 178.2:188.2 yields 26.1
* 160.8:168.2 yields 29.7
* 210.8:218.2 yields 24.8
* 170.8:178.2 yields 29.6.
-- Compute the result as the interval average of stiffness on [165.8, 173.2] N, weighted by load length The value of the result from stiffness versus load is 30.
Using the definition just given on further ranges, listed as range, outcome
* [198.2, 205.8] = 16.9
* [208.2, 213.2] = 22.7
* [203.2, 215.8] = 21.4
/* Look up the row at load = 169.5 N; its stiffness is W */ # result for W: 29.93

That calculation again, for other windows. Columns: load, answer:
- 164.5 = 29.17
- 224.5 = 28.71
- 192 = 19.16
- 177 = 30.11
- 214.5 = 25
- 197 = 17.21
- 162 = 29.11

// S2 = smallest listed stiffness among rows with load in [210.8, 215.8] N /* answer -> 24.4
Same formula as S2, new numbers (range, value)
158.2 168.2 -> 29.11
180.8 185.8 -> 25.79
